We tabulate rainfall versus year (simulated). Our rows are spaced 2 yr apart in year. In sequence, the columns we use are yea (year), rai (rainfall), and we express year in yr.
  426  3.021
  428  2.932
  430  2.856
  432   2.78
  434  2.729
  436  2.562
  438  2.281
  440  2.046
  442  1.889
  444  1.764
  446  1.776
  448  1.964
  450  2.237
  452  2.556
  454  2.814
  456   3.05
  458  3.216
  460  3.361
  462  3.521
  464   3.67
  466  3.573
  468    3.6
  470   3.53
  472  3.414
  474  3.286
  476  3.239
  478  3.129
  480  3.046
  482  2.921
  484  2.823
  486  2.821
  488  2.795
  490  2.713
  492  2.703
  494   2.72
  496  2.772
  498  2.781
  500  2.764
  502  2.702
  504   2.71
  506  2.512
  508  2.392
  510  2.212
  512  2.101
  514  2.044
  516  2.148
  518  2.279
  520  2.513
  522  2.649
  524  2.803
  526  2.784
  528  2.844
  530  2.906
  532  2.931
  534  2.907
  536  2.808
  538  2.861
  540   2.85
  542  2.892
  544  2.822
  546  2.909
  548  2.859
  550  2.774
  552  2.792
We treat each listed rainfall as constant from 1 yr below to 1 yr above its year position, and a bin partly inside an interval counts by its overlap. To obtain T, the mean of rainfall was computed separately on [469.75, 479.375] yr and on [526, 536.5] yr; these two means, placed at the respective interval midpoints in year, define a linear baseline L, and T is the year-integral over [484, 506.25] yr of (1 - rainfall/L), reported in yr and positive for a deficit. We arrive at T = 2.9 yr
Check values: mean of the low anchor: 3.29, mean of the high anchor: 2.87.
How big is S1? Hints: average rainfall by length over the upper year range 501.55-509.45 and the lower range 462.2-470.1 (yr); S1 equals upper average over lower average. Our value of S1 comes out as 0.71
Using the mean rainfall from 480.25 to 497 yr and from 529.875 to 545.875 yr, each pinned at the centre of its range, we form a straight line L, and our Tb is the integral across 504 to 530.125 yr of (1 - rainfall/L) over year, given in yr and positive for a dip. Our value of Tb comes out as 3.4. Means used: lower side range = 2.8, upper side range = 2.87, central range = 2.47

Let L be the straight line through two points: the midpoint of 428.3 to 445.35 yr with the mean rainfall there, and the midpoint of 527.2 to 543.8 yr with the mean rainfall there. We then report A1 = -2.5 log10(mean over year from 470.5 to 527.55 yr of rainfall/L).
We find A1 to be -0.01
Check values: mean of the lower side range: 2.37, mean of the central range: 2.71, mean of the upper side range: 2.87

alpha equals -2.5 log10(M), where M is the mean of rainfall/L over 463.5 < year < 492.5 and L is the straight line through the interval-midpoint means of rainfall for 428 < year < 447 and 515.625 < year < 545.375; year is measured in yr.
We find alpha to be -0.247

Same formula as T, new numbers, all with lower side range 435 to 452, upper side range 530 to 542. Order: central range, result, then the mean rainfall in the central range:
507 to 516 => 1.6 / 2.18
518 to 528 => 0.4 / 2.66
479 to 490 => -1.9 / 2.87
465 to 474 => -4.6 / 3.5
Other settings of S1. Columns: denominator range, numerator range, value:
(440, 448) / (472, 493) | 1.60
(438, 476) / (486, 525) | 0.90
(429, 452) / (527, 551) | 1.26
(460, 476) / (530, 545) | 0.82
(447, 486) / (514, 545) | 0.88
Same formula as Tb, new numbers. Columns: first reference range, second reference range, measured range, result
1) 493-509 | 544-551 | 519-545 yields -0.3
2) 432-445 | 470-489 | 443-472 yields -2.8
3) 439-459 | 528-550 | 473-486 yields -2.8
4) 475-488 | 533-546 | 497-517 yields 3.4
